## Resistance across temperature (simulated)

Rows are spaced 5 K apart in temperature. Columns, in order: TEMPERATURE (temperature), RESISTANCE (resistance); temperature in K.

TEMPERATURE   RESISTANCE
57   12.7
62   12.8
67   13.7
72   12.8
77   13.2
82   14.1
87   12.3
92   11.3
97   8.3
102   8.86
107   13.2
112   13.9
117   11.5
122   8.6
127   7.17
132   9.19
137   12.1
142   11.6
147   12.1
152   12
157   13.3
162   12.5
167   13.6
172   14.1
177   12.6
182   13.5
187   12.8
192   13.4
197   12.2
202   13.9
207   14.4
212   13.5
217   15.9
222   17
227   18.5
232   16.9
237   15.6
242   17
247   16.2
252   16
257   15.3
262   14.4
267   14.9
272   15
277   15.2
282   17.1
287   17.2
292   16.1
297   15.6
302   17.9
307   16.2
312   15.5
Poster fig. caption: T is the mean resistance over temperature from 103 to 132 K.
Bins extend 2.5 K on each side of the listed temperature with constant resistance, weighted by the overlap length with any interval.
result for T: 10.6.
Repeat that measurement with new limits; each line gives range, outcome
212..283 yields 16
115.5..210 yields 12.1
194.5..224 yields 14.4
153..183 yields 13.2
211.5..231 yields 16.6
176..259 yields 15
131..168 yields 12.1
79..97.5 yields 11.9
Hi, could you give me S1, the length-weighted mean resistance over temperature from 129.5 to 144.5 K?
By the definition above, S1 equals 11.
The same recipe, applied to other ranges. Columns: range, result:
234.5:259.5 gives 16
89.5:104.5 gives 9.49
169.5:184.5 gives 13.4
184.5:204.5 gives 13.1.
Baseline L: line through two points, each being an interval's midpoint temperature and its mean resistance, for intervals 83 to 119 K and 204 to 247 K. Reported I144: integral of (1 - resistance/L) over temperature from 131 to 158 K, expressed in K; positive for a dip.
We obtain 2.7 K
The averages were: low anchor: 11.5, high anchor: 16.1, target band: 11.8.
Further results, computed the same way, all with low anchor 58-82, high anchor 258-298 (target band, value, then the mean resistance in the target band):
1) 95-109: 3.6 K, 10.1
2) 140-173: 3.6 K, 12.7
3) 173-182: 0.9 K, 13.1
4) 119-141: 7.0 K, 9.48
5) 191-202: 1.3 K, 13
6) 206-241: -2.4 K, 16.1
